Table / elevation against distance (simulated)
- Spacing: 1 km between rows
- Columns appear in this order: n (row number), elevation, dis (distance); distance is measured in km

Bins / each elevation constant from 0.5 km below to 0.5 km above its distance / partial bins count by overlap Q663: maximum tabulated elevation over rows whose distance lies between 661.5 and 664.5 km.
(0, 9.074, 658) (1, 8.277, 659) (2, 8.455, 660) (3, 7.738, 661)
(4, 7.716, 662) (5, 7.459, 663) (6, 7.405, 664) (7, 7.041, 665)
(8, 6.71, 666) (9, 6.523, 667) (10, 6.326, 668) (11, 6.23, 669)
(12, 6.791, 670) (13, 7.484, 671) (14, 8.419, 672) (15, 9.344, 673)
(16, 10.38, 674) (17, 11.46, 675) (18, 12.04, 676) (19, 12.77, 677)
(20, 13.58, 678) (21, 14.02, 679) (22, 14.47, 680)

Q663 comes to 7.716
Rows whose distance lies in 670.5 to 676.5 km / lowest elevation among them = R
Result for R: 7.484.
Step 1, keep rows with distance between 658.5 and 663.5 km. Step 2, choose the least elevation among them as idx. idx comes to 7.459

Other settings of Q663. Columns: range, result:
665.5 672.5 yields 8.419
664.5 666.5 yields 7.041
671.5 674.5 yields 10.38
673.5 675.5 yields 11.46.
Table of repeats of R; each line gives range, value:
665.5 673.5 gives 6.23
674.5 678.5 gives 11.46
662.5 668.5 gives 6.326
